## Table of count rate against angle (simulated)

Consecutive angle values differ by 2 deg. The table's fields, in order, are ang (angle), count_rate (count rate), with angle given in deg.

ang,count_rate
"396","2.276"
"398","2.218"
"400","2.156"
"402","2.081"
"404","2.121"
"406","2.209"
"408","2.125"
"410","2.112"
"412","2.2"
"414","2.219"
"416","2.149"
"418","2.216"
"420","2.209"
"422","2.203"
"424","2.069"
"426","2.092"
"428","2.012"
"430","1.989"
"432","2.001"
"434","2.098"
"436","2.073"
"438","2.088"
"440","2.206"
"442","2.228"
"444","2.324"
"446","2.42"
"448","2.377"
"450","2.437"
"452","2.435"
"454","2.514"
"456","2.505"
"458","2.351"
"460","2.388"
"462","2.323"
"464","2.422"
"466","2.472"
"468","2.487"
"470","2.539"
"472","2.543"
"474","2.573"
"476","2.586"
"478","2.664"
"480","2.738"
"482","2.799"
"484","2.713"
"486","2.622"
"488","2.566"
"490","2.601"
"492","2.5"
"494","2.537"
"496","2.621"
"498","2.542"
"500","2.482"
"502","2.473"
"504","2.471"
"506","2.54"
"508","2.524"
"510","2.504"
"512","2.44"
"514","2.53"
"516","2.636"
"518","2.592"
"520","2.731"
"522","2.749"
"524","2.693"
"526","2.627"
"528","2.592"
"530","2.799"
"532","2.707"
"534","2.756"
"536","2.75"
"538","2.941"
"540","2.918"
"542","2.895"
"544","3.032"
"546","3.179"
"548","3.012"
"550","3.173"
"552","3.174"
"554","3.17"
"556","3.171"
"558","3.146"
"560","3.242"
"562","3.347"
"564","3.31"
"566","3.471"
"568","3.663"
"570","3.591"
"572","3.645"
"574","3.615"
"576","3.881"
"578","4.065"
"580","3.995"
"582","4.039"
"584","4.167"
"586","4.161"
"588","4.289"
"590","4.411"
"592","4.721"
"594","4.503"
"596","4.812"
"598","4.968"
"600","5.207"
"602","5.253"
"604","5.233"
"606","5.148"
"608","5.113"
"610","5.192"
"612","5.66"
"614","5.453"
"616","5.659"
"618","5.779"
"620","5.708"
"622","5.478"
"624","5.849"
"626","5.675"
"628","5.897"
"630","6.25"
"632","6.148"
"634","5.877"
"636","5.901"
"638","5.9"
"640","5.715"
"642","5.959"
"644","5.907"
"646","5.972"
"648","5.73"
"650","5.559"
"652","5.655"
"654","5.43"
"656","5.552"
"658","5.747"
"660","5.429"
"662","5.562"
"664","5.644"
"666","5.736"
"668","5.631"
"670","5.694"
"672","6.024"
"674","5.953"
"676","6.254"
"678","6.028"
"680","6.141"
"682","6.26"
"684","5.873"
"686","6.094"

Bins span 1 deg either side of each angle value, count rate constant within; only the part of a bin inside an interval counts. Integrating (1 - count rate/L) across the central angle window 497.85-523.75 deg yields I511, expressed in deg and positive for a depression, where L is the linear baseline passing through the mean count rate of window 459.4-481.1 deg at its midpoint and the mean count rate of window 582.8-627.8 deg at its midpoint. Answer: 5.8 deg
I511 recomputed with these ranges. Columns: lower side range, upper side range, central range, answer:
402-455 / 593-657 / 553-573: 5.02 deg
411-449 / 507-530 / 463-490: -2.18 deg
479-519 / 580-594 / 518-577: 7.19 deg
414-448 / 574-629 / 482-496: 2.24 deg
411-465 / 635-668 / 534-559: 6.06 deg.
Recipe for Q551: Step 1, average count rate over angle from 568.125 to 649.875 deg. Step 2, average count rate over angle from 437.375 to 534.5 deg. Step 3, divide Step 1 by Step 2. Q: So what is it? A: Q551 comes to 2.0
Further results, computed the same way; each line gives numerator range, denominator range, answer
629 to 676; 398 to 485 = 2.50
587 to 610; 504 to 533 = 1.87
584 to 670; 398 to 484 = 2.36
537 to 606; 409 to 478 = 1.67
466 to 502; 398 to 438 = 1.22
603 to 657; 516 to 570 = 1.89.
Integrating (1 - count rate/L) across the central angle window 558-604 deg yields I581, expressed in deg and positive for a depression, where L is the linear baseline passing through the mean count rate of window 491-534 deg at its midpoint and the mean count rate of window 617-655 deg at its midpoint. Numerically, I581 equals 3.0 deg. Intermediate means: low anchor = 2.59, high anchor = 5.81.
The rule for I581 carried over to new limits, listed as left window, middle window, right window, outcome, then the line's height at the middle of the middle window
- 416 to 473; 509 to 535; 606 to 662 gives 7.3 deg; 3.68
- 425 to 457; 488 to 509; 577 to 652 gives 4.6 deg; 3.25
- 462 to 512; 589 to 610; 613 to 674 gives -0.4 deg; 4.85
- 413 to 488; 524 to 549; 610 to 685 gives 6.6 deg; 3.86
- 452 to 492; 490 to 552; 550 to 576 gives 6.1 deg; 3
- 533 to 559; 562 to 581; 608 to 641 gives 1.1 deg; 3.91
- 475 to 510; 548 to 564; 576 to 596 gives 2.3 deg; 3.73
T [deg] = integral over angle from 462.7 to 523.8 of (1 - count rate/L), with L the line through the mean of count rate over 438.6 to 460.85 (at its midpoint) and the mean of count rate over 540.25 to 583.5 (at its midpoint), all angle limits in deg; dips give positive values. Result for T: 4.4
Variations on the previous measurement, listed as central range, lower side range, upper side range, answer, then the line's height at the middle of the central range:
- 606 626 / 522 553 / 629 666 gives -2.4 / 4.94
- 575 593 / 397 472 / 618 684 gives 2.0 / 4.72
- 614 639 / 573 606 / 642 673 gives -3.4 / 5.14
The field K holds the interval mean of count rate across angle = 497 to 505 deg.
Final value 2.49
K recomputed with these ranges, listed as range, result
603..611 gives 5.17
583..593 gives 4.35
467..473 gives 2.52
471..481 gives 2.62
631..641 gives 5.91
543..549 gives 3.07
